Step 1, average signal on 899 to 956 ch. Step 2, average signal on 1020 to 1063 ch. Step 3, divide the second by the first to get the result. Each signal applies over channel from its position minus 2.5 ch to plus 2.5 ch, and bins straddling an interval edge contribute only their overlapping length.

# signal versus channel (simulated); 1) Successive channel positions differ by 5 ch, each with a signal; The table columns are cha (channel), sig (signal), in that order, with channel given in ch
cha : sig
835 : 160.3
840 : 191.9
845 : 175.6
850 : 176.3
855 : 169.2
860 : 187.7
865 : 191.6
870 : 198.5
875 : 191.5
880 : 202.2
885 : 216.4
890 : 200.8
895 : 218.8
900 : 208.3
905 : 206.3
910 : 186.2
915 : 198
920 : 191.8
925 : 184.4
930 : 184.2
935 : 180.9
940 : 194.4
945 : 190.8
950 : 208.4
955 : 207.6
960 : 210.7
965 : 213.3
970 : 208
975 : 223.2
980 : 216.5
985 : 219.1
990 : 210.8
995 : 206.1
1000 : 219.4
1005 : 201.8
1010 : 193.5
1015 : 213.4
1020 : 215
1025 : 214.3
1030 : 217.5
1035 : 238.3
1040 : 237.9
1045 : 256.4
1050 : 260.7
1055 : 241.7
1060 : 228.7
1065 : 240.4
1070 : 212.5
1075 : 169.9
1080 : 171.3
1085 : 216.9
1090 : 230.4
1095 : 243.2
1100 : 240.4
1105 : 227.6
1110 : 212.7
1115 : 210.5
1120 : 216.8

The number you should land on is 1.2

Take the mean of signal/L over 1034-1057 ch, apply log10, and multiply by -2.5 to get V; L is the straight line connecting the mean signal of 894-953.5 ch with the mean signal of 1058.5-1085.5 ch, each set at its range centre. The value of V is -0.21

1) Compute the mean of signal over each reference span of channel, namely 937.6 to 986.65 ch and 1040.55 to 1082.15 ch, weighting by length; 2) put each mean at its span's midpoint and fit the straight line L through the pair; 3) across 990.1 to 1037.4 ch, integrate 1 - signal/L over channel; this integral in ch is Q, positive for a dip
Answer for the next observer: 0.81 ch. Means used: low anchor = 209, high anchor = 224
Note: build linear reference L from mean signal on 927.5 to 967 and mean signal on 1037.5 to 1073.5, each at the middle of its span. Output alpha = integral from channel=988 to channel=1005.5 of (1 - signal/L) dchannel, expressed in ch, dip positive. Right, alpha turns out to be 0.50 ch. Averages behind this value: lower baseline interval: 199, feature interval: 210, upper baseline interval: 238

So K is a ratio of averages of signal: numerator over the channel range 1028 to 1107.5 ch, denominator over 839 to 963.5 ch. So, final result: 1.16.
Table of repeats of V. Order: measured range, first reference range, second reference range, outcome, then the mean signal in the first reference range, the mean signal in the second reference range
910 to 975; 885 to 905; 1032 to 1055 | 0.12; 210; 247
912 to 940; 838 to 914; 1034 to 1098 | 0.08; 195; 227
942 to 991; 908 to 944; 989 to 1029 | -0.06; 189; 210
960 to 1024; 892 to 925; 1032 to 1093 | 0.01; 200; 226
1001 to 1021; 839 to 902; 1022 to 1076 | 0.08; 194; 230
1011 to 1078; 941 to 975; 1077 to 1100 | -0.06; 207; 217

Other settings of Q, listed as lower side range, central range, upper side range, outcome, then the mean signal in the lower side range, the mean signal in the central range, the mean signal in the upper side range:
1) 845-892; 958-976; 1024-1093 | -0.4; 192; 213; 224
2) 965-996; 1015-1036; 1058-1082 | -1.0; 214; 219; 205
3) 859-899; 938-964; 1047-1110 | 0.8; 202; 203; 223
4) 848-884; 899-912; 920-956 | -0.6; 189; 200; 192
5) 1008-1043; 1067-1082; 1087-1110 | 2.7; 219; 187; 233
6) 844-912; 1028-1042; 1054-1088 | -1.6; 195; 231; 211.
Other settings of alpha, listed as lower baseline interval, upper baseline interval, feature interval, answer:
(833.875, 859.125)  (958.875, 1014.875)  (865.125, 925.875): -3.88 ch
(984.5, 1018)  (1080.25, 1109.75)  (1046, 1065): -2.25 ch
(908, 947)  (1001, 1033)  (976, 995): -1.14 ch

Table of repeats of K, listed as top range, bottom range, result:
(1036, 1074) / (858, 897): 1.18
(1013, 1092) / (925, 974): 1.12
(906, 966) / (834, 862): 1.10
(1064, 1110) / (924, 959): 1.11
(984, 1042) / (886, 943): 1.10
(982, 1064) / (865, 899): 1.10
